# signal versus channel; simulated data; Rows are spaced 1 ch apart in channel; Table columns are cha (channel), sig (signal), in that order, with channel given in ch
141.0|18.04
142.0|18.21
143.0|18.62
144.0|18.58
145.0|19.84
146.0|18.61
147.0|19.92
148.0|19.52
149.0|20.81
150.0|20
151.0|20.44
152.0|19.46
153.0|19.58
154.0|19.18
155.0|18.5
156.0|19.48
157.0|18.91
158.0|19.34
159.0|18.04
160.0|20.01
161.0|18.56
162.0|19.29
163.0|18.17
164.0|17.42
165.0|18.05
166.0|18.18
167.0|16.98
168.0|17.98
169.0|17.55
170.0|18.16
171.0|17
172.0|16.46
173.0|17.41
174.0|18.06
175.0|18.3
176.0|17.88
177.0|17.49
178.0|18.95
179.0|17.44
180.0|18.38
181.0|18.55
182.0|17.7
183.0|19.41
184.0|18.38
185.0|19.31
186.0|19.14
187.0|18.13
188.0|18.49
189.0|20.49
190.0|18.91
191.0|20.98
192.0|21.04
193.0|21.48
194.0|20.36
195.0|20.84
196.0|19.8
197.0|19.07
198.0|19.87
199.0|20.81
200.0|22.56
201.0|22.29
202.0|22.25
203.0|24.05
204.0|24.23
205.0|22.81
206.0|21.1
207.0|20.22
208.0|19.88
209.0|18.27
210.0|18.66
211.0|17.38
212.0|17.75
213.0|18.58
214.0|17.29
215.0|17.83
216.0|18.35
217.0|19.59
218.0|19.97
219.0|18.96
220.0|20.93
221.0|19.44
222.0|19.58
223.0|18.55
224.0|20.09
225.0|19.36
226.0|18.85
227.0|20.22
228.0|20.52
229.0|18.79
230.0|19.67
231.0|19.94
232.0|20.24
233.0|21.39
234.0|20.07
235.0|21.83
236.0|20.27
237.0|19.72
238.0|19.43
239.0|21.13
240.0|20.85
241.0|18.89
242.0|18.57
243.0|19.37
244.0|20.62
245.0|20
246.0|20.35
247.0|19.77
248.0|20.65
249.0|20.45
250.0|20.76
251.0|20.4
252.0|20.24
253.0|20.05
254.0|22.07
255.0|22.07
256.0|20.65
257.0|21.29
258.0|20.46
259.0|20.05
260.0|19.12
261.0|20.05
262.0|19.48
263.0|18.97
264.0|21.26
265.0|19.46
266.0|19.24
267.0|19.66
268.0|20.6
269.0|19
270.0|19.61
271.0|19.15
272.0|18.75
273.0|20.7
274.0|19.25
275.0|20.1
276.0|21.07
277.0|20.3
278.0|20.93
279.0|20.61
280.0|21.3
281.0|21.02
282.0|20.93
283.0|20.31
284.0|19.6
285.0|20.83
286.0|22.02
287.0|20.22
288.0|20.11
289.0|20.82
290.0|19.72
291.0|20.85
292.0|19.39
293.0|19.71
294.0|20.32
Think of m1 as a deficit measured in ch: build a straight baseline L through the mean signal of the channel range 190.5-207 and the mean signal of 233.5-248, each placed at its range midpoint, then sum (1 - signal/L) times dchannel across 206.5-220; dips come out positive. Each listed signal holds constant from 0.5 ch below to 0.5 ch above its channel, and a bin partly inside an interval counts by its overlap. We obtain 1.4 ch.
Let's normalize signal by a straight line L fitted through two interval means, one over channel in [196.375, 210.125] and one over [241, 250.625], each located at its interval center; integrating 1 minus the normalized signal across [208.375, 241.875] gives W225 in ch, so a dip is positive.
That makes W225 1.82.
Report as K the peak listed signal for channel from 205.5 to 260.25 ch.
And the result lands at 22.07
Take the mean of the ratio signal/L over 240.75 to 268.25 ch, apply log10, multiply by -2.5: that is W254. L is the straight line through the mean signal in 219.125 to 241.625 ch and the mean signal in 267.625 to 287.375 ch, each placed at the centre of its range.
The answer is 0.00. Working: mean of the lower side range 20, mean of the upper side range 20.3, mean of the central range 20.2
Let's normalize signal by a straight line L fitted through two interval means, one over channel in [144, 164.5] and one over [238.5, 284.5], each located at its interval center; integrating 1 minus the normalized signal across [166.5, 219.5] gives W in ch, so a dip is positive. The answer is 0.8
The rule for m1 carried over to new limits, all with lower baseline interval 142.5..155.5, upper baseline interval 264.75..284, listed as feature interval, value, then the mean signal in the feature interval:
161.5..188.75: 2.08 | 18.1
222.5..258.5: -0.51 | 20.2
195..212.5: -0.81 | 20.7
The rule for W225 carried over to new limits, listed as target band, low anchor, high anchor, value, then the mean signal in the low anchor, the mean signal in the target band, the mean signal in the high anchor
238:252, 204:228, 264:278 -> -0.3 ch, 19.4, 20.1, 19.9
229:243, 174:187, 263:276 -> -0.6 ch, 18.4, 20.1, 19.8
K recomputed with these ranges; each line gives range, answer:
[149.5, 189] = 20.49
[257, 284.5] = 21.3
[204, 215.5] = 24.23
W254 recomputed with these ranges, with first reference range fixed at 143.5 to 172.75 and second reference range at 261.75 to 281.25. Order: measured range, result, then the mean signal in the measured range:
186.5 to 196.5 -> -0.052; 20.1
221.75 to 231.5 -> -0.002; 19.6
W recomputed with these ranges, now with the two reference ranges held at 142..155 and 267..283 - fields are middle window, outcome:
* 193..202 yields -0.5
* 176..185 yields 0.6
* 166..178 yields 1.2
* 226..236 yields -0.1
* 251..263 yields -0.2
